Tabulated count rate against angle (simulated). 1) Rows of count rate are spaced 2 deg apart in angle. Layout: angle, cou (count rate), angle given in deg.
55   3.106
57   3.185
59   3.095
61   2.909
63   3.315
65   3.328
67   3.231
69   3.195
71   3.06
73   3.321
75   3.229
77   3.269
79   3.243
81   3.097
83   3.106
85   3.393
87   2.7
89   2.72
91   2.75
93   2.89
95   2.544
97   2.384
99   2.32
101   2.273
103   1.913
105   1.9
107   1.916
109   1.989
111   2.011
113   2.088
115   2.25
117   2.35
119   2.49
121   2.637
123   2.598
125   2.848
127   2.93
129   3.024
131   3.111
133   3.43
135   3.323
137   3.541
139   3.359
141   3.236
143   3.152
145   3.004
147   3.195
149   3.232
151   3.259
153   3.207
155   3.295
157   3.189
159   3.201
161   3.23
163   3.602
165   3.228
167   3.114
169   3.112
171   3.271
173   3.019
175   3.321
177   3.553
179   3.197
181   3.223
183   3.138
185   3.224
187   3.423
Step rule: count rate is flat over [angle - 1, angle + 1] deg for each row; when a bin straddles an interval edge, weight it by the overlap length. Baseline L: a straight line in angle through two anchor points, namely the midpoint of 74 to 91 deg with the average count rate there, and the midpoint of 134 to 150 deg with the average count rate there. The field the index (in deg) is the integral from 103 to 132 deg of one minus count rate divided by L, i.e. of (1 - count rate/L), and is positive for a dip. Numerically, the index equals 7.0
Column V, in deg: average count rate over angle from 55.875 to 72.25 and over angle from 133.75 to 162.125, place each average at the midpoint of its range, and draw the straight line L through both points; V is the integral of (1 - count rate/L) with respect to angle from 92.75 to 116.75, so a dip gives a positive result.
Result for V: 7.6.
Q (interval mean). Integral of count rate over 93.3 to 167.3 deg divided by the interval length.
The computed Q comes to 2.82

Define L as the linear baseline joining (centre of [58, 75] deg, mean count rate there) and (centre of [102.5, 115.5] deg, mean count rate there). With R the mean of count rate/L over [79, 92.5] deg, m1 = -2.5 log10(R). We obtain -0.13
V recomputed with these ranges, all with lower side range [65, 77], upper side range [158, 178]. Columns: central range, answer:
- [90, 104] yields 3.44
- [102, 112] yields 3.99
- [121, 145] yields 1.00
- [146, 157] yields 0.08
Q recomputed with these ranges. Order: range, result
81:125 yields 2.46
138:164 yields 3.24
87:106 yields 2.43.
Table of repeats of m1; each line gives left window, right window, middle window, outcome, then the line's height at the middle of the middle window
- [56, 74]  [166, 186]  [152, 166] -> -0.02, 3.21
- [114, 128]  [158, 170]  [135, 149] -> -0.12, 2.91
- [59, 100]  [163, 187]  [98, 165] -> 0.11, 3.13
